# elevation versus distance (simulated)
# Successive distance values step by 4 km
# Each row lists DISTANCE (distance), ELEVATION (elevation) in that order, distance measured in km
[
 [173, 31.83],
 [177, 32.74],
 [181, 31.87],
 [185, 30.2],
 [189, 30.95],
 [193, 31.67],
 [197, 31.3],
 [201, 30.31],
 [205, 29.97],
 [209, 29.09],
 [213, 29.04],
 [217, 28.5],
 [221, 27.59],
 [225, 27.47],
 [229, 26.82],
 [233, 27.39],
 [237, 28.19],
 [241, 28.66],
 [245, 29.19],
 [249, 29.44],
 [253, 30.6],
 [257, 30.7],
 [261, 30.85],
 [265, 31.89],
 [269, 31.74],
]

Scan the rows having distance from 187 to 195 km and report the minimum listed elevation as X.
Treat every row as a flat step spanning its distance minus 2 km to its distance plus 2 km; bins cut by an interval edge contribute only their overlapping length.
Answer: 30.95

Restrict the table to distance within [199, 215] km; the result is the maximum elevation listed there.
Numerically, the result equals 30.31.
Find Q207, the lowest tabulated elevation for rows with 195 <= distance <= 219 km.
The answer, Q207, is 28.5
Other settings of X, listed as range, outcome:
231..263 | 27.39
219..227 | 27.47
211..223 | 27.59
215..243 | 26.82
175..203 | 30.2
